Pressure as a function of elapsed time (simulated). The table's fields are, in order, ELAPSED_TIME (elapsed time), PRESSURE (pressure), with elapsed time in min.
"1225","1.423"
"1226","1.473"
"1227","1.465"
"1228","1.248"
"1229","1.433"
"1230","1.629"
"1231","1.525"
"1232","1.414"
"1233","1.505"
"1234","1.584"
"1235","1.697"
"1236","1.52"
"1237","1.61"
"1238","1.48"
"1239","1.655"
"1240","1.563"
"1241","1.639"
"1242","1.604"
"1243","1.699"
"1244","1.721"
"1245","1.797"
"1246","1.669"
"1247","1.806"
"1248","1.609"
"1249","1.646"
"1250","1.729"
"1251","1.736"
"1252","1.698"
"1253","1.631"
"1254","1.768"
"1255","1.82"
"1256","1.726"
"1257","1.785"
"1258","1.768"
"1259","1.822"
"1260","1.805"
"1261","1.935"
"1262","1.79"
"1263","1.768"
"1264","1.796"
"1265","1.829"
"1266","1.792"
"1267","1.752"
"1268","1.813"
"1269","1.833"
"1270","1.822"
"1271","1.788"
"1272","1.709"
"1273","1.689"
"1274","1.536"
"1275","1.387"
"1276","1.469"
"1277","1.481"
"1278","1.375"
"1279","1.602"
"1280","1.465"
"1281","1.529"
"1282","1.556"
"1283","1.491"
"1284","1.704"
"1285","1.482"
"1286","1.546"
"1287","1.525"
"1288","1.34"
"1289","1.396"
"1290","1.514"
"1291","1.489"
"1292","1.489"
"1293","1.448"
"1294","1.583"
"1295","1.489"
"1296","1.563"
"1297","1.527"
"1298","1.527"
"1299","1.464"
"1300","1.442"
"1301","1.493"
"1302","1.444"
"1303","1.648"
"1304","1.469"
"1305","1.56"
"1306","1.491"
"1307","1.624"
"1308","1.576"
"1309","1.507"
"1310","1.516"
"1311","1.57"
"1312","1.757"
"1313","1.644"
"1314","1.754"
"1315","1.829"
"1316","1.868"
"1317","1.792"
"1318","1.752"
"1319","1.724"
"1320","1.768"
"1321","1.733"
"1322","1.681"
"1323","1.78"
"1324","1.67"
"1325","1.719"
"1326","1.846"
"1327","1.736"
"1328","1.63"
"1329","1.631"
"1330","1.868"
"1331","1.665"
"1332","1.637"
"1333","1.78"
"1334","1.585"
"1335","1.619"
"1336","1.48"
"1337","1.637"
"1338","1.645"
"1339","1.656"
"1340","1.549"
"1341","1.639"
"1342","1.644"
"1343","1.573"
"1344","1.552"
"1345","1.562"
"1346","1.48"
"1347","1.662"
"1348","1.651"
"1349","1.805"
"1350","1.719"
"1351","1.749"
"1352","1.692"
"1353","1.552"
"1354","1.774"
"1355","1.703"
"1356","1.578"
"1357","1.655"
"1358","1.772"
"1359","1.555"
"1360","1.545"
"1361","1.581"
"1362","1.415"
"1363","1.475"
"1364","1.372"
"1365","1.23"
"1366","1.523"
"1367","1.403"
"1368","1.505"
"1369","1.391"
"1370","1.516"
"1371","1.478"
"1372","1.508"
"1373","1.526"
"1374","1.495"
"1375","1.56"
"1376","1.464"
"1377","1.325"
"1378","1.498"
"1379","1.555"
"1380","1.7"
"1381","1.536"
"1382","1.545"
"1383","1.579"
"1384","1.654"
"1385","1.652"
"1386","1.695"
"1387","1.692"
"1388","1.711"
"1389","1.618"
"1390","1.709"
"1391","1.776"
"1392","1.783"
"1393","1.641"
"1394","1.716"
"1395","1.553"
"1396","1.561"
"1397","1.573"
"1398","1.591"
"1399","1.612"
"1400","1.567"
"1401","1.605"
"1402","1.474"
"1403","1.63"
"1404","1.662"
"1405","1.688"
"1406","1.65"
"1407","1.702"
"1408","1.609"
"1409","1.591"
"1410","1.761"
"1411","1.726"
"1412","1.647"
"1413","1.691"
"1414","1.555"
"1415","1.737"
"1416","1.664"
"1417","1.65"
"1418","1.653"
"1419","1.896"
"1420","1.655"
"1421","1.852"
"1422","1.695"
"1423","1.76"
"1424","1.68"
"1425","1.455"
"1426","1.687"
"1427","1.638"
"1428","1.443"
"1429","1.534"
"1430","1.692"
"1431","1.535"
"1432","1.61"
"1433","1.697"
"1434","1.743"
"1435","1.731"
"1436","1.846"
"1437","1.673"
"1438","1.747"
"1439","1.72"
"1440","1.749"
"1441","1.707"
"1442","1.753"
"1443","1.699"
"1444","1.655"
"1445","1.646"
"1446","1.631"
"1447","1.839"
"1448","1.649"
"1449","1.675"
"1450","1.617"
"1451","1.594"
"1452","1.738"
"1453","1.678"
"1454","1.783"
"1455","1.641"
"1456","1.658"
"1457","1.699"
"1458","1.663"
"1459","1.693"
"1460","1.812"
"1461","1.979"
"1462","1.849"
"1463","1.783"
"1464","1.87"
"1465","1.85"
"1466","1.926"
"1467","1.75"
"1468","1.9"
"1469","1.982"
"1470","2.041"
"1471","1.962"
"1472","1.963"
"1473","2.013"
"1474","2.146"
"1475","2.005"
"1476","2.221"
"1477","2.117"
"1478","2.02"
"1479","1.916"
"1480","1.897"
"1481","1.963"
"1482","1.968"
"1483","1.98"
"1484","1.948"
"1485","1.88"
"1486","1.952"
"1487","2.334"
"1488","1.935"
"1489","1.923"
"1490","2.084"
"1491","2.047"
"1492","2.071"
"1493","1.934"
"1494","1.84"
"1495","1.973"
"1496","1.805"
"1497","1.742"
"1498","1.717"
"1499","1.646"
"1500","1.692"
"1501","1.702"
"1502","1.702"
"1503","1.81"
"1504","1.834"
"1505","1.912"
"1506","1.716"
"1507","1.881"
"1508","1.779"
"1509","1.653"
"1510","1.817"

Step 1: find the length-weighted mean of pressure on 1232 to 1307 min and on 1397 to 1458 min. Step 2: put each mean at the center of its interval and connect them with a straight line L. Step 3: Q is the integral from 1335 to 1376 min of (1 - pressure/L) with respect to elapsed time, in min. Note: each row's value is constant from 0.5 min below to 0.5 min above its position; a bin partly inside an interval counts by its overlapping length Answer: 1.9 min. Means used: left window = 1.62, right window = 1.67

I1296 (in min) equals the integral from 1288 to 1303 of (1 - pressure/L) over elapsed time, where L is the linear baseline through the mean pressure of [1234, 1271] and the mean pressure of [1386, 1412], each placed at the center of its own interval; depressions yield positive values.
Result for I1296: 1.9 min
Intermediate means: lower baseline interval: 1.72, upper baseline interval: 1.65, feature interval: 1.49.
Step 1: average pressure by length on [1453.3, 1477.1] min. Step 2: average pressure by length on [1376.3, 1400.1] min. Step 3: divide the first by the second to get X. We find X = 1.2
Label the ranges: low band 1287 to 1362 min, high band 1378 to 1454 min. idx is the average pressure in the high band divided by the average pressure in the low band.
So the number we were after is 1.03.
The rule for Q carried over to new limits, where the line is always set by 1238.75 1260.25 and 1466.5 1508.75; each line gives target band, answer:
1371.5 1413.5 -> 5.1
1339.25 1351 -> 1.1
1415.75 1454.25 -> 3.9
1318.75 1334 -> 0.5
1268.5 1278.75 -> 0.7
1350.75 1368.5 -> 2.5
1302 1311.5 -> 1.2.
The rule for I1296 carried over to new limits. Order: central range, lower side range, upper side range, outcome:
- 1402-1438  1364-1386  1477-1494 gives 0.7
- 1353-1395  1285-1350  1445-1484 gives 3.3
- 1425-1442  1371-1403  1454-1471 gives 0.7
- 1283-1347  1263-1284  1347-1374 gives -0.2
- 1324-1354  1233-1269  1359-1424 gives -0.2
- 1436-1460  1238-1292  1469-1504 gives 2.4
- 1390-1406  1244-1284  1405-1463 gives 0.6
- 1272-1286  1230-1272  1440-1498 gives 1.6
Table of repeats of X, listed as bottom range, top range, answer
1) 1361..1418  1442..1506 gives 1.17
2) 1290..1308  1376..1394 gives 1.07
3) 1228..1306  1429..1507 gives 1.13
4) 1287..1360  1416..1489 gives 1.11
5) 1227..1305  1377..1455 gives 1.03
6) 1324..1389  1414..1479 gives 1.11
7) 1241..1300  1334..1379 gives 0.95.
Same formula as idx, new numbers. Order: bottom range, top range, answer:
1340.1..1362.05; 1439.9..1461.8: 1.05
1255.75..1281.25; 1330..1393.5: 0.94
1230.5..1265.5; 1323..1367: 0.96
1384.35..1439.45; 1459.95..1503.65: 1.16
